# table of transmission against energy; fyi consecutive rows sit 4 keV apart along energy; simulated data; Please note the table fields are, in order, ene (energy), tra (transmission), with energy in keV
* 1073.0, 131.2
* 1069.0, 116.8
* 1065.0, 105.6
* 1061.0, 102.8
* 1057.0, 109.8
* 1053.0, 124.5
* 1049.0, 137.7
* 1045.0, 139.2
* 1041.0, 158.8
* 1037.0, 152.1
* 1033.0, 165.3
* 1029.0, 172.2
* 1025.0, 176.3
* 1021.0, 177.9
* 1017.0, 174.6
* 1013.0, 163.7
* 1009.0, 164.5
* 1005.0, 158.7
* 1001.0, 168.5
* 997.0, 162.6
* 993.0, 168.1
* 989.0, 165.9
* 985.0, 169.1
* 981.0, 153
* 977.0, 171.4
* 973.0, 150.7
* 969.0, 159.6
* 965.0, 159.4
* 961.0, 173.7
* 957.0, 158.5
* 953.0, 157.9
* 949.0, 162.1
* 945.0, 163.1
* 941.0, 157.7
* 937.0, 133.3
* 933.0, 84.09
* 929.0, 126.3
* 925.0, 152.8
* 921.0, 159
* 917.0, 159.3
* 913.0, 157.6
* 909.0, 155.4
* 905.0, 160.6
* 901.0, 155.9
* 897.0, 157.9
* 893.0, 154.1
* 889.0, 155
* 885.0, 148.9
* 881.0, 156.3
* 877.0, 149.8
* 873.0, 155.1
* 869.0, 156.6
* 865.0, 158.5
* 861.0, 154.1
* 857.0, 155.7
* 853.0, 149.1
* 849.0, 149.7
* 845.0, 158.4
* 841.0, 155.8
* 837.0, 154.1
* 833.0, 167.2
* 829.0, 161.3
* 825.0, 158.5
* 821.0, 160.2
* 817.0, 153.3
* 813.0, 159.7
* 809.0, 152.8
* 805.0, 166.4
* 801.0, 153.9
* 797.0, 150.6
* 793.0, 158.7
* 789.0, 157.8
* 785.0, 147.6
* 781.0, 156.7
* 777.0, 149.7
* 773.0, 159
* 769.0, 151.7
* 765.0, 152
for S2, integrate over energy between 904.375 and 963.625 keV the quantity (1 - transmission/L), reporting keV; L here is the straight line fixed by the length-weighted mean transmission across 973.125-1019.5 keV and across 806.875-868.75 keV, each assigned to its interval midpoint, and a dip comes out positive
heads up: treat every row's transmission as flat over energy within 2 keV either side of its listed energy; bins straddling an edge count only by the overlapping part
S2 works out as 4.06 keV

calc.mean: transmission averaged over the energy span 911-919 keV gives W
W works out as 158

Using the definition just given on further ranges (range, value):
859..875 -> 156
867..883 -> 154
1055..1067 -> 106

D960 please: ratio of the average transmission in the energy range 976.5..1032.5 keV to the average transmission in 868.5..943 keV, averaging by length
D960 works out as 1.1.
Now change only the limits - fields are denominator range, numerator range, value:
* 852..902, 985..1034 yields 1.09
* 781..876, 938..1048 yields 1.04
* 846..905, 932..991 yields 1.01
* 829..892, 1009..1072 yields 0.94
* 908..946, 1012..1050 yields 1.13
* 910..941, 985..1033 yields 1.20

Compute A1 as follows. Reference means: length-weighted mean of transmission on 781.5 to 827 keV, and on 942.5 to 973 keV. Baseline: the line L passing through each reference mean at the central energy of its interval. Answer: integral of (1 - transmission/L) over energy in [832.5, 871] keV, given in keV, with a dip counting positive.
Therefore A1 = 0.6 keV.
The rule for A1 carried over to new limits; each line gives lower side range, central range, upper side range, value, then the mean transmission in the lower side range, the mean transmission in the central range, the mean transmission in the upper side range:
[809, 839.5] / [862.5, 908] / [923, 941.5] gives -4.4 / 159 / 155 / 129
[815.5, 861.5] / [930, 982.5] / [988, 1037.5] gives 3.8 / 157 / 152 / 167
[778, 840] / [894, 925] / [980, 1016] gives 0.7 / 157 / 158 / 164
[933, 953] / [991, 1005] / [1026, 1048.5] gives -1.1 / 147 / 165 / 157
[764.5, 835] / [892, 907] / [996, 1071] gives -0.4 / 157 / 157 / 149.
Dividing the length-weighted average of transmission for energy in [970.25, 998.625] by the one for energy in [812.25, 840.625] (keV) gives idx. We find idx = 1.0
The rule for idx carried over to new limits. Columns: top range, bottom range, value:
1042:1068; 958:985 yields 0.75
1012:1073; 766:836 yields 0.92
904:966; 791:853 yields 0.96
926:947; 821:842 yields 0.84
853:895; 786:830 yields 0.98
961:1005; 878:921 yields 1.05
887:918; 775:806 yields 1.01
